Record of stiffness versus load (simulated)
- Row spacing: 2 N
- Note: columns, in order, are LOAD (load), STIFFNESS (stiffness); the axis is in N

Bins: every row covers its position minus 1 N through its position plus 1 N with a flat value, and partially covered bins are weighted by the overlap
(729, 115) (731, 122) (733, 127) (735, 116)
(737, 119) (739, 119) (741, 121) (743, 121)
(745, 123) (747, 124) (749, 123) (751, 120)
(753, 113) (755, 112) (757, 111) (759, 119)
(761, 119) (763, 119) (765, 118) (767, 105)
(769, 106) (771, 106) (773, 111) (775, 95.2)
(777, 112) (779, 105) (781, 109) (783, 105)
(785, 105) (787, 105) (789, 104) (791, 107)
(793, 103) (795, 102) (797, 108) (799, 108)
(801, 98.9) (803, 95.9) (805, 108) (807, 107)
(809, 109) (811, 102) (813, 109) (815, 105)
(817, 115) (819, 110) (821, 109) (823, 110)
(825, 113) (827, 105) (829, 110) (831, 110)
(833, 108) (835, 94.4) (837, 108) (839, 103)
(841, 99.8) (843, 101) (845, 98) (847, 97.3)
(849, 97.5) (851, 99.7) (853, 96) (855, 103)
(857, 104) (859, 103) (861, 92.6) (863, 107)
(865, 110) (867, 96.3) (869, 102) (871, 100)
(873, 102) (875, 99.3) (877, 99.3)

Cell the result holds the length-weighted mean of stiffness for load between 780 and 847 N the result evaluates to 105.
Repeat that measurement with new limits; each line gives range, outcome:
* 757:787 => 109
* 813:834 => 109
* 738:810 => 110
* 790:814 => 105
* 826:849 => 103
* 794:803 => 103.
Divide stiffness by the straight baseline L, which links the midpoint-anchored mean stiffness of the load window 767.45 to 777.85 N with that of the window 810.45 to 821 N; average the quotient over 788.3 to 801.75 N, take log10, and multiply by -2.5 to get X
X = 0.03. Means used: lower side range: 106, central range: 105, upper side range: 109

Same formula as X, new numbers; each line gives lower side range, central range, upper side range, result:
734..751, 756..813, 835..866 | 0.06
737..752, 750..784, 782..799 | 0.02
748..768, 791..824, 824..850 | 0.02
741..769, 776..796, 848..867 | 0.07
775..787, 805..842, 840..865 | -0.05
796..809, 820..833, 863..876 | -0.06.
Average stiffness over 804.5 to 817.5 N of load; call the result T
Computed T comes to 108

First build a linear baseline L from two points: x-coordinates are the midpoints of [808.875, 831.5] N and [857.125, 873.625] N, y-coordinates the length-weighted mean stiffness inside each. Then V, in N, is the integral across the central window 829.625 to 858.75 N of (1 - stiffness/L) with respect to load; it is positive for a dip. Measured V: 1.0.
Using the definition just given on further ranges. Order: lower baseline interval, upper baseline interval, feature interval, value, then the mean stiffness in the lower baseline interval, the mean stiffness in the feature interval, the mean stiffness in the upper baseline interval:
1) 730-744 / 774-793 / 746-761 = -0.3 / 121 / 118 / 105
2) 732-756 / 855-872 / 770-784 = 1.1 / 120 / 106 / 102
